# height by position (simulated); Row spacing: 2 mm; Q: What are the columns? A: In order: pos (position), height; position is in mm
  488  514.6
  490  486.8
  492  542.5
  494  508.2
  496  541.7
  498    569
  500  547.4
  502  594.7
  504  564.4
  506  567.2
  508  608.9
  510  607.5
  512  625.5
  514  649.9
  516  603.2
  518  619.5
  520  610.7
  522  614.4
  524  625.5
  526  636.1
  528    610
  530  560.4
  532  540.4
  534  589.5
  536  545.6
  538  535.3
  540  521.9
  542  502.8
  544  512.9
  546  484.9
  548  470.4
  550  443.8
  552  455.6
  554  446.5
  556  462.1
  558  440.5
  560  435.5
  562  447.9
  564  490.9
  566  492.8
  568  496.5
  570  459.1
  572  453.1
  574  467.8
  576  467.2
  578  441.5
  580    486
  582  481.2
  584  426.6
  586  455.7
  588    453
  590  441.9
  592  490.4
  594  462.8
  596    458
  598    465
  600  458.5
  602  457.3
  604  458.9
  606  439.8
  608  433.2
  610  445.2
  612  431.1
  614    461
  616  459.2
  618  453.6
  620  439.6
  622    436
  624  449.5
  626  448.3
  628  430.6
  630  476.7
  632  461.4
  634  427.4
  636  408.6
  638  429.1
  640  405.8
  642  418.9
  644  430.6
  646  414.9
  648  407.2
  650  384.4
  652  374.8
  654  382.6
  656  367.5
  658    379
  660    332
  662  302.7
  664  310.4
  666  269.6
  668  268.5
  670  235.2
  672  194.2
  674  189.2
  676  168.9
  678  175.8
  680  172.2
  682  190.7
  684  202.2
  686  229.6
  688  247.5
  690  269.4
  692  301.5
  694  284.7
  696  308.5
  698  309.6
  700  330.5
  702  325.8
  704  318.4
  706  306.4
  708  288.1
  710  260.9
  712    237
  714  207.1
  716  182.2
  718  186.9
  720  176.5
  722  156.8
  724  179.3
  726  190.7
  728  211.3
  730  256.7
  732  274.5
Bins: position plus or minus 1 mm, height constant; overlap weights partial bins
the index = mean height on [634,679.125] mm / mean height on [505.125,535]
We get 0.5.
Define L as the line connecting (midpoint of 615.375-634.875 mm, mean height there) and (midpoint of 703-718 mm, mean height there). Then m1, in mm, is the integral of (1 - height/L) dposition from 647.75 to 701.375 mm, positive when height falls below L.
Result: 8.8 mm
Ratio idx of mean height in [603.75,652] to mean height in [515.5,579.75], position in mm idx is 0.8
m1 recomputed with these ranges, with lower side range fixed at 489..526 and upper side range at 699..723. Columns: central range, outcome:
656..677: 3.49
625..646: -3.39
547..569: 1.68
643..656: -1.74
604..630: -2.77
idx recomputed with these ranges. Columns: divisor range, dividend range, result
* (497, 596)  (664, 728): 0.46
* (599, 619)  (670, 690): 0.45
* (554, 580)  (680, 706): 0.59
